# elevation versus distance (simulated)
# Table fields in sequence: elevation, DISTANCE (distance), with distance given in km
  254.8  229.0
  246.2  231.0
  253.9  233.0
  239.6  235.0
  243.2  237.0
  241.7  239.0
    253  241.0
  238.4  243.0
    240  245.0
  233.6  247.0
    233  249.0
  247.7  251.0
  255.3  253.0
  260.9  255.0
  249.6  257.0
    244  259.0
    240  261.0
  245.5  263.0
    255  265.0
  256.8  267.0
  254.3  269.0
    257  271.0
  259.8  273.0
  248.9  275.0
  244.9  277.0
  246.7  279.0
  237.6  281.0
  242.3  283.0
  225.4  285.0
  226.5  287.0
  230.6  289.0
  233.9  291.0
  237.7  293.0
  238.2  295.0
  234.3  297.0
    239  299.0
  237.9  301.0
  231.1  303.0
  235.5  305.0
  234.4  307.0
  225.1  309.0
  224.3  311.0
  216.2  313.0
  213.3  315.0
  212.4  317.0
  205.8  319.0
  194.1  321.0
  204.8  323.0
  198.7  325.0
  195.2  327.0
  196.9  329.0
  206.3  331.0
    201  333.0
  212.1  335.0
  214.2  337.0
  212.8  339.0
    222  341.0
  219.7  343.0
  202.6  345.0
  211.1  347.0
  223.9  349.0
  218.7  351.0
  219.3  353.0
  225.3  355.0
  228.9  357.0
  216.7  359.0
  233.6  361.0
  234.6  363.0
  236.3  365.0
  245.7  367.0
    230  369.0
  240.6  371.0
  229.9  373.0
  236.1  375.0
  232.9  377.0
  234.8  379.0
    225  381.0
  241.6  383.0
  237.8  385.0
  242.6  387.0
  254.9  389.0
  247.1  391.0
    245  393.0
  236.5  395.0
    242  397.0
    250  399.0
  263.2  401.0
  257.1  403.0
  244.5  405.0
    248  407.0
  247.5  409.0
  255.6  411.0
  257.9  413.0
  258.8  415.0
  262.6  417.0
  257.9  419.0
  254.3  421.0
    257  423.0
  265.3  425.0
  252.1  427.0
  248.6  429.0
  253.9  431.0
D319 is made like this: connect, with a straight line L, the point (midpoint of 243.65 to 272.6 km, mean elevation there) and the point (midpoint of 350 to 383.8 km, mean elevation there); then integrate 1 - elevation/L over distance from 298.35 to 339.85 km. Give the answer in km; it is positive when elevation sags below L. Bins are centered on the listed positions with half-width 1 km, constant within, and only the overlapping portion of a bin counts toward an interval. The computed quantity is 4.19 km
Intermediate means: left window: 248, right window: 231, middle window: 215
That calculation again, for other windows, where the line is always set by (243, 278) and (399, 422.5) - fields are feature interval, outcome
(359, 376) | 1.2 km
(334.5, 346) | 1.7 km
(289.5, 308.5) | 1.1 km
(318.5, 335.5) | 3.4 km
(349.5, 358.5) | 1.1 km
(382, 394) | 0.4 km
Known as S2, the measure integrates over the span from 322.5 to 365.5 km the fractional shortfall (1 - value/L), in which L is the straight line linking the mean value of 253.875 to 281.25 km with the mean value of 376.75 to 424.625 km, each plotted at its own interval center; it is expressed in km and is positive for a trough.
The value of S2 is 5.9 km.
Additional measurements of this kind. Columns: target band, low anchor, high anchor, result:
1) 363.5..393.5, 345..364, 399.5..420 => -0.24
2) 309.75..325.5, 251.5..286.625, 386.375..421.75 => 2.53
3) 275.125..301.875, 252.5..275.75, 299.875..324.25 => -0.16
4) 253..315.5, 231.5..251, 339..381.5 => -0.88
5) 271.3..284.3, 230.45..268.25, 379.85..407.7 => -0.04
